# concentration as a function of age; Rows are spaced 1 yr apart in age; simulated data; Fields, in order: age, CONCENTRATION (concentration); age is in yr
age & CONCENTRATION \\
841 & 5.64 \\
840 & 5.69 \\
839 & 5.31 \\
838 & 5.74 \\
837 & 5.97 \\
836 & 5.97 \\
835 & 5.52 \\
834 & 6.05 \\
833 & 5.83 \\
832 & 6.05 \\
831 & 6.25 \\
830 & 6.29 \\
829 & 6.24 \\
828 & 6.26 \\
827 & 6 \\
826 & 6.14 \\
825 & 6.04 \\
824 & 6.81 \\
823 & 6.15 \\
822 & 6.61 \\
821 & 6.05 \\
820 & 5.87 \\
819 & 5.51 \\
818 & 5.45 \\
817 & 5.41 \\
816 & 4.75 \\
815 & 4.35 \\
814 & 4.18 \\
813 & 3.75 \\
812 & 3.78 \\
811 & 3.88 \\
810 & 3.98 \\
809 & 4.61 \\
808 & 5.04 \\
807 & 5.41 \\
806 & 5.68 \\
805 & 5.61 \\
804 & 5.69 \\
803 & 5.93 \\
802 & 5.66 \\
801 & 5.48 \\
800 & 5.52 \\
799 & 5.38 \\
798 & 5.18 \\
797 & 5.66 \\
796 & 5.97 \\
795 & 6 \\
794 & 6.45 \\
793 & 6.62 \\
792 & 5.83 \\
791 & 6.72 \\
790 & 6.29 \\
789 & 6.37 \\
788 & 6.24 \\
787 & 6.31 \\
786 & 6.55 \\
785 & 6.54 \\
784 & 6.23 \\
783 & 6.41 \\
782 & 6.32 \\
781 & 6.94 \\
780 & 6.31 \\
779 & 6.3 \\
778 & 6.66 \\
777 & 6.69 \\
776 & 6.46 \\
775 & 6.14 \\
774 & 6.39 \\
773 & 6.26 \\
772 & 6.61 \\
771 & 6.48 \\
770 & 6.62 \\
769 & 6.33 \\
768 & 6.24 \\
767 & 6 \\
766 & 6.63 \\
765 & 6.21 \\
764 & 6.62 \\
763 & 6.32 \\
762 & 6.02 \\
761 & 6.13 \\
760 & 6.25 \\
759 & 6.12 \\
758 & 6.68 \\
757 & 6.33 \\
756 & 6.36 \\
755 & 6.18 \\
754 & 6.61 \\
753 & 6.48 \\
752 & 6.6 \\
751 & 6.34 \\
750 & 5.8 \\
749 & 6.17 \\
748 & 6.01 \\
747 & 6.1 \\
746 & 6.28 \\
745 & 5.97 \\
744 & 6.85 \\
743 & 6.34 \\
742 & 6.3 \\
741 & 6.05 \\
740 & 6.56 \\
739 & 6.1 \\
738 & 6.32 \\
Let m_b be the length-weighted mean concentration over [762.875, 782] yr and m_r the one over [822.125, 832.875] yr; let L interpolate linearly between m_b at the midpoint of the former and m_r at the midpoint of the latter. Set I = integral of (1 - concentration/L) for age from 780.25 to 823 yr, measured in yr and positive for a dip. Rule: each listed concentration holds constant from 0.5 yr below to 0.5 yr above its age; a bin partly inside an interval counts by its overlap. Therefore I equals 4.7 yr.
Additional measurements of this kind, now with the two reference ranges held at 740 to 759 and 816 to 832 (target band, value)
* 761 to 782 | -0.61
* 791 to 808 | 1.00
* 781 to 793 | -0.42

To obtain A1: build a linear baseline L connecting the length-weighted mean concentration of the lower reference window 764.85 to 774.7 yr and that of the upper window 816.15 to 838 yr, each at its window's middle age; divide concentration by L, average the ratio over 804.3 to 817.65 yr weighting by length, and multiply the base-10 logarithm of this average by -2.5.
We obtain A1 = 0.29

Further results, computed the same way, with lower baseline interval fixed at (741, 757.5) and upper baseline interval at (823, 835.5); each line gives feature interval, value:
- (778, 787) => -0.04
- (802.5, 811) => 0.19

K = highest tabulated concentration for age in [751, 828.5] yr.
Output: 6.94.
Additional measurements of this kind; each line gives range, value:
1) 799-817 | 5.93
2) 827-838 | 6.29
